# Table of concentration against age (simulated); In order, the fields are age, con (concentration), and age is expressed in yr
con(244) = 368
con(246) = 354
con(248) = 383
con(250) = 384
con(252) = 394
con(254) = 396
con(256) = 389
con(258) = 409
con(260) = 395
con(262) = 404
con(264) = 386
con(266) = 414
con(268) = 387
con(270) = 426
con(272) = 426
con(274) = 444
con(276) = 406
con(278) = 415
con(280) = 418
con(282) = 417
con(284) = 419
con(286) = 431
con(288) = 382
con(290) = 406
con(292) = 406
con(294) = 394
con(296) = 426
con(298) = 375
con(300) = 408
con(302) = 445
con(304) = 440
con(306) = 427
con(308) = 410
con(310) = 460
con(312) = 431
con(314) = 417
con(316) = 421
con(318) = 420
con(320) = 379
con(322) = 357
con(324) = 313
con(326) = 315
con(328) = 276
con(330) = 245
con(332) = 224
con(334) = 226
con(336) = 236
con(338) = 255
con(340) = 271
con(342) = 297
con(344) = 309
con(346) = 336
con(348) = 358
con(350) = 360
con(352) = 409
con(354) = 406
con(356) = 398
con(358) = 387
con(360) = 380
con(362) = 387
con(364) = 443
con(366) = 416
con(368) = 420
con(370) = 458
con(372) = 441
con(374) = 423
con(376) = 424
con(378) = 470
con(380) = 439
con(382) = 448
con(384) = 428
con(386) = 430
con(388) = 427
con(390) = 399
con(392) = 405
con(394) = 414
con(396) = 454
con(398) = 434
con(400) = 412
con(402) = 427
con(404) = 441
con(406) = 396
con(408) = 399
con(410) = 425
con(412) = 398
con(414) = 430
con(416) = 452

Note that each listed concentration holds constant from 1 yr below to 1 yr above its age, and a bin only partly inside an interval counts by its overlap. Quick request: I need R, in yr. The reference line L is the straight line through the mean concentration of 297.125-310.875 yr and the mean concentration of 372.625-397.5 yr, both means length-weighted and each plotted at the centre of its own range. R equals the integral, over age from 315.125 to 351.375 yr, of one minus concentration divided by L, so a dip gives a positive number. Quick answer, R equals 9.7 yr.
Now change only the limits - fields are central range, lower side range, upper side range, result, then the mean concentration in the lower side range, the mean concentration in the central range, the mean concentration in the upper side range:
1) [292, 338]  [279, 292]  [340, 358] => 2.8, 412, 364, 356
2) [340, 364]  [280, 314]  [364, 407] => 3.4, 417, 365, 429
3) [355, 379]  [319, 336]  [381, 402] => -3.1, 289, 421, 425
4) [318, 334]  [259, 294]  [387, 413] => 4.2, 410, 304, 418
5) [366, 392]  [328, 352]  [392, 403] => -3.5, 288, 432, 426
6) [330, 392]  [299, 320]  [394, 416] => 7.1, 426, 375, 423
